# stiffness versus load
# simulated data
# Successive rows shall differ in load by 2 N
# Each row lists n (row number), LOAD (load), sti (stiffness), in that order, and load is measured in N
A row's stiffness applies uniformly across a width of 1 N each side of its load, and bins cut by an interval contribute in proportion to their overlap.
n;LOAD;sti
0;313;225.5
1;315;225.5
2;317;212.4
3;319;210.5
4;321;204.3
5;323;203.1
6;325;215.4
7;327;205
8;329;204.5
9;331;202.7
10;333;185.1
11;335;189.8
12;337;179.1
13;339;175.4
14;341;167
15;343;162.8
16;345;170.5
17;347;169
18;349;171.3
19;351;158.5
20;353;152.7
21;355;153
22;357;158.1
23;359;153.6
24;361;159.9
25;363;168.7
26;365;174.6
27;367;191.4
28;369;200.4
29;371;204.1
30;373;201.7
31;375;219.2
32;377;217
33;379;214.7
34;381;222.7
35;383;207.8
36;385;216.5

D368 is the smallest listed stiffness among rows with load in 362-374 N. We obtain 168.7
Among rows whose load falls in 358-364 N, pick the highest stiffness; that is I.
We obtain 168.7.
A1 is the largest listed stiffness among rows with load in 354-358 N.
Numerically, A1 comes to 158.1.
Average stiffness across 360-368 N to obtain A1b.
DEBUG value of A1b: 174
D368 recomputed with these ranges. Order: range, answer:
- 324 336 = 185.1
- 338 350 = 162.8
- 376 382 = 214.7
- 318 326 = 203.1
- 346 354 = 152.7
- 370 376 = 201.7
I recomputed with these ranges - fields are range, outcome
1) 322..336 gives 215.4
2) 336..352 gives 179.1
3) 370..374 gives 204.1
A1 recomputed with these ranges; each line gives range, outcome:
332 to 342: 189.8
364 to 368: 191.4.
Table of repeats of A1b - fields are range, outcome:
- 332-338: 185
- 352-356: 153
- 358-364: 161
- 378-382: 219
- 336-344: 171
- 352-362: 155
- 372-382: 215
